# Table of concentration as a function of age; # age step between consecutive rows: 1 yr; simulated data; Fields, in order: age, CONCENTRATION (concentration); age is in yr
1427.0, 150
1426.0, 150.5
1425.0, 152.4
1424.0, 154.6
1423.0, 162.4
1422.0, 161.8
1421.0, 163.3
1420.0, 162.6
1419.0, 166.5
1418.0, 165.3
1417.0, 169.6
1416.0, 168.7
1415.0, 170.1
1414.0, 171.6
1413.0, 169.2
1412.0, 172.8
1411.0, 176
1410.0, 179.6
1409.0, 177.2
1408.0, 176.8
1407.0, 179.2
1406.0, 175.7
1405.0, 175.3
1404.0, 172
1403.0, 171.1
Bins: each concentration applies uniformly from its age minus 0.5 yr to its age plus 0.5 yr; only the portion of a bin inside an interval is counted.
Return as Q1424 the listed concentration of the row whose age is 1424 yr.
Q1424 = 154.6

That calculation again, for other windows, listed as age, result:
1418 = 165.3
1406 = 175.7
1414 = 171.6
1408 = 176.8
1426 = 150.5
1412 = 172.8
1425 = 152.4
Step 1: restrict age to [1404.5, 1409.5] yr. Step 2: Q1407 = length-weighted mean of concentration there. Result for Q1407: 177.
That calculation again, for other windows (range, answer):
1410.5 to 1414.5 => 172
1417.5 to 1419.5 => 166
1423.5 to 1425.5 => 154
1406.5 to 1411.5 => 178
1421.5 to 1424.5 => 160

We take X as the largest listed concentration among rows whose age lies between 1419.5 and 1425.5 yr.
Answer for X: 163.3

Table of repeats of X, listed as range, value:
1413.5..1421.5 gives 171.6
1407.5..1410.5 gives 179.6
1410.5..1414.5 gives 176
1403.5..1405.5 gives 175.3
